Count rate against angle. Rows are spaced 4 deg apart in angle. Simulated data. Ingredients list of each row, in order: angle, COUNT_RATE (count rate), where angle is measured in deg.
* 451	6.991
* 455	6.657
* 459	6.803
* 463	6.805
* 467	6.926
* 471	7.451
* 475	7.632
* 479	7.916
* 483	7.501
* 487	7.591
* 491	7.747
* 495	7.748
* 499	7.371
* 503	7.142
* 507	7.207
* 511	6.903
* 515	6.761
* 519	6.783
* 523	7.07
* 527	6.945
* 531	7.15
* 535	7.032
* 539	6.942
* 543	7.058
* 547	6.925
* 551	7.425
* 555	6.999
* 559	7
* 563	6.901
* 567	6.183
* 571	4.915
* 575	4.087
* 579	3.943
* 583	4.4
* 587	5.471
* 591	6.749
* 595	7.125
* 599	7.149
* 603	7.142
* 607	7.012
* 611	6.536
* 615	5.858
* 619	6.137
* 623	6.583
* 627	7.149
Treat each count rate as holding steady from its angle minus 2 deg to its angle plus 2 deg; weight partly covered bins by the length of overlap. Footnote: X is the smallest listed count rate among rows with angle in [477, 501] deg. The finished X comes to 7.371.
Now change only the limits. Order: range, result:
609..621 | 5.858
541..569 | 6.183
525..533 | 6.945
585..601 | 5.471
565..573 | 4.915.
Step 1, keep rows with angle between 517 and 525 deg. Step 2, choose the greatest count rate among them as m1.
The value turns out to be 7.07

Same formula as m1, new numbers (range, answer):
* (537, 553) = 7.425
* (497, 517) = 7.371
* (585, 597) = 7.125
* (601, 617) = 7.142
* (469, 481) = 7.916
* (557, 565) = 7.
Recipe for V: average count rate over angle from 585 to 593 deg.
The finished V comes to 6.11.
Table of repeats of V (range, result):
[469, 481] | 7.67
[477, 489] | 7.67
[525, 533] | 7.05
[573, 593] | 4.93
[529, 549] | 7.02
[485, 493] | 7.67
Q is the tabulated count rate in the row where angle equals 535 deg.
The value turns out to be 7.032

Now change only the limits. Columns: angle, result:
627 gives 7.149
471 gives 7.451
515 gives 6.761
